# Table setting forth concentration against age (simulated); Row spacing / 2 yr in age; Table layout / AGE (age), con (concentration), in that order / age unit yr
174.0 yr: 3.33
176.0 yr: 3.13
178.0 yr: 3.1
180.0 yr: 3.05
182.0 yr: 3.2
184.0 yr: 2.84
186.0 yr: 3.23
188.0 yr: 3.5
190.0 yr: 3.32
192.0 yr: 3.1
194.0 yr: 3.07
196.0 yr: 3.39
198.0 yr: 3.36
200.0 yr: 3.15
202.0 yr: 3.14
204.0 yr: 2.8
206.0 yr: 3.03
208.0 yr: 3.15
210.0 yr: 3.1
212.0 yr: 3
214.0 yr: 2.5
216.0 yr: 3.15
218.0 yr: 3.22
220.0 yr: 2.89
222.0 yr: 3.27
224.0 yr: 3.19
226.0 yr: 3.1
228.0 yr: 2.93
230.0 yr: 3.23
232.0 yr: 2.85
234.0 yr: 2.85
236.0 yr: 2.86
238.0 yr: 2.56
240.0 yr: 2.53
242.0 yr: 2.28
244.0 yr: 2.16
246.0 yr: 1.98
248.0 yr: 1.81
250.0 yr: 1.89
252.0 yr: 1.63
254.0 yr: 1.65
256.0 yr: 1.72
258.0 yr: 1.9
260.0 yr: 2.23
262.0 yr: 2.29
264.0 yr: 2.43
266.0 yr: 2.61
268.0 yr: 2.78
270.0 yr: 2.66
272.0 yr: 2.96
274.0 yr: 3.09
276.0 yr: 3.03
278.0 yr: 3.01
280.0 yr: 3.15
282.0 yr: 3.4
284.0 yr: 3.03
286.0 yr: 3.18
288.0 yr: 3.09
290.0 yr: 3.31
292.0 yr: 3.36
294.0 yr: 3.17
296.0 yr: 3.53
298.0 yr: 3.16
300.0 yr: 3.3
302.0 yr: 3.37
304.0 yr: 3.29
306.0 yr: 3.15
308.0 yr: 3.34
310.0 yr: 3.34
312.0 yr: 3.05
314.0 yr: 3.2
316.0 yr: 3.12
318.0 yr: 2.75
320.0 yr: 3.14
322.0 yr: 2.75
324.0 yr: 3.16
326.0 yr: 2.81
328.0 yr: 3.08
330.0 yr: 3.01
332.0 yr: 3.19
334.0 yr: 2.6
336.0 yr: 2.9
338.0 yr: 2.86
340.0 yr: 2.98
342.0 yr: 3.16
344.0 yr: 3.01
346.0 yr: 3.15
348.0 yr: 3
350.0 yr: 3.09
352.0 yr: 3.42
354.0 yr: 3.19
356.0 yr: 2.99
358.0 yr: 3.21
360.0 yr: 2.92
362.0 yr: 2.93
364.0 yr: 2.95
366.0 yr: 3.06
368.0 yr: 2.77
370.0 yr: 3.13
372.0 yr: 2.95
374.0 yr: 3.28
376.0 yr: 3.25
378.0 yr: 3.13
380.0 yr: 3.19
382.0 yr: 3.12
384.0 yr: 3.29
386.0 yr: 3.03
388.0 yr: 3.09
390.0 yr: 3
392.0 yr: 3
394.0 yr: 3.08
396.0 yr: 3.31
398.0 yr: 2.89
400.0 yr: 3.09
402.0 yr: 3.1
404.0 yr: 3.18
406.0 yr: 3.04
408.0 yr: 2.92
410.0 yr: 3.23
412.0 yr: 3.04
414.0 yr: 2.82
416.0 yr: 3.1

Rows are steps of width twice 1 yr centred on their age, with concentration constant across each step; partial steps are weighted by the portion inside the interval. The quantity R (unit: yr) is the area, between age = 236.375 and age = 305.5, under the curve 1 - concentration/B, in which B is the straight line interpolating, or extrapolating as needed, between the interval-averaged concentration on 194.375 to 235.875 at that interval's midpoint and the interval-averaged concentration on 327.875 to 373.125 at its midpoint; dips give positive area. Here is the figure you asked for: 7.9 yr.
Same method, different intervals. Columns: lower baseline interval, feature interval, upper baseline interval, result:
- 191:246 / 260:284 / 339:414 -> 1.2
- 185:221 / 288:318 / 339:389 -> -1.3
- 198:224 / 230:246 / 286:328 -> 2.6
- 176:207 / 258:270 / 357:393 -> 2.6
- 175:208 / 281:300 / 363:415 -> -0.8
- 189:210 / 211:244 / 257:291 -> 1.7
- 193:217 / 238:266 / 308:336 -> 8.9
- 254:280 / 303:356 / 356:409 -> -4.4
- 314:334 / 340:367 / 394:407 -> -0.4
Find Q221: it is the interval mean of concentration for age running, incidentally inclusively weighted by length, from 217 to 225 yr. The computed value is 3.14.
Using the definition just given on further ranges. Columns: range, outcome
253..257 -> 1.69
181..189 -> 3.19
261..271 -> 2.55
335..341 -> 2.91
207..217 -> 2.98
